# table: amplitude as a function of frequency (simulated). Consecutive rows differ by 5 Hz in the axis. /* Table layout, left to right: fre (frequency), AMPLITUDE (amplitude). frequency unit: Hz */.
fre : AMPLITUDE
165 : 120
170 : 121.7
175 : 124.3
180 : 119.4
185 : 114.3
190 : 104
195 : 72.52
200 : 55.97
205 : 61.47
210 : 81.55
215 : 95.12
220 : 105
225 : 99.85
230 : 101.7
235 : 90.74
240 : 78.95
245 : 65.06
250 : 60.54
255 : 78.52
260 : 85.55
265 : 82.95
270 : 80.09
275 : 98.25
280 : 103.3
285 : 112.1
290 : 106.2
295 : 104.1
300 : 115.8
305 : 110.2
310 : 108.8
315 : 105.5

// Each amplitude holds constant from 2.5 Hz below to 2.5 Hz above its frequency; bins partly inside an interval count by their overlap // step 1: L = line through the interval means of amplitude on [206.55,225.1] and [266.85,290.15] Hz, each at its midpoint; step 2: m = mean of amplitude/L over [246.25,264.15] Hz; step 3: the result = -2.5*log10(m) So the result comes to 0.28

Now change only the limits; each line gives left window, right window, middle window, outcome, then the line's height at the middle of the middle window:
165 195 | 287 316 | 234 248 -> 0.41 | 111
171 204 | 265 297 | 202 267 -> 0.18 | 98.5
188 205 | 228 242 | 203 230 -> -0.09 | 82.7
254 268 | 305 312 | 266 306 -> -0.06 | 96.7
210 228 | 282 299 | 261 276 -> 0.22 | 105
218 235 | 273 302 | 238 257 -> 0.41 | 103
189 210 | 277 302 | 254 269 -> 0.17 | 96.8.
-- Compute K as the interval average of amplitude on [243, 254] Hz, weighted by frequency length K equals 64.8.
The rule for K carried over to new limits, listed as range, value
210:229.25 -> 97.8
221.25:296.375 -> 89.9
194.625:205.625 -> 61.9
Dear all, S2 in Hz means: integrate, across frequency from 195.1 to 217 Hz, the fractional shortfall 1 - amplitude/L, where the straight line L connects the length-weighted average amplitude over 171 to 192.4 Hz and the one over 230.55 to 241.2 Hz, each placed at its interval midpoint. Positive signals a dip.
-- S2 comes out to 6.4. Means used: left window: 116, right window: 88.7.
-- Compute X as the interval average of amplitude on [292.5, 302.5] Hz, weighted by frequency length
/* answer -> 110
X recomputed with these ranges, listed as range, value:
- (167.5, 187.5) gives 120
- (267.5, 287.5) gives 98.4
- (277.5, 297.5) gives 106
